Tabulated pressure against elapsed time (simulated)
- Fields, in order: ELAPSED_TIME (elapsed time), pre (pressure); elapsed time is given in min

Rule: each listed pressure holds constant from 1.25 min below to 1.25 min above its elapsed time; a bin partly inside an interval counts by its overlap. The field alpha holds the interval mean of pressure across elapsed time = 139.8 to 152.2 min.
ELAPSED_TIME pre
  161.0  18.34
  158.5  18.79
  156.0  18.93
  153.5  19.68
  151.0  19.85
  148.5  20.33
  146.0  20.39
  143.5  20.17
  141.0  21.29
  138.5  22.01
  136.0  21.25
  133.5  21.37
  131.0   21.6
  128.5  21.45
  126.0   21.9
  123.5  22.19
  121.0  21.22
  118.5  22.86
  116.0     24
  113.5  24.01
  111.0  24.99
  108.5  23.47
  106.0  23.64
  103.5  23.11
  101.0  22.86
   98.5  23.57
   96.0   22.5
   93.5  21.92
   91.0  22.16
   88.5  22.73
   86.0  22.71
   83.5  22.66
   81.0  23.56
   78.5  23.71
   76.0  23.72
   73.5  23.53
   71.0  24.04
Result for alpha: 20.4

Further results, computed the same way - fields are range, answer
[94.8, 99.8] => 23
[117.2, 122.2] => 22.1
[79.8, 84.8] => 23.1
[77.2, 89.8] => 23.1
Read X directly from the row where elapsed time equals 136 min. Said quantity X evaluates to 21.25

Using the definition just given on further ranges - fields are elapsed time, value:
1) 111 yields 24.99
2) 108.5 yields 23.47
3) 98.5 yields 23.57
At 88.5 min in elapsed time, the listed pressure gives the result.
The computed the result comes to 22.73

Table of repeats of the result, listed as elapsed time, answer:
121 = 21.22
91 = 22.16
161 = 18.34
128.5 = 21.45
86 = 22.71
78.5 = 23.71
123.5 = 22.19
